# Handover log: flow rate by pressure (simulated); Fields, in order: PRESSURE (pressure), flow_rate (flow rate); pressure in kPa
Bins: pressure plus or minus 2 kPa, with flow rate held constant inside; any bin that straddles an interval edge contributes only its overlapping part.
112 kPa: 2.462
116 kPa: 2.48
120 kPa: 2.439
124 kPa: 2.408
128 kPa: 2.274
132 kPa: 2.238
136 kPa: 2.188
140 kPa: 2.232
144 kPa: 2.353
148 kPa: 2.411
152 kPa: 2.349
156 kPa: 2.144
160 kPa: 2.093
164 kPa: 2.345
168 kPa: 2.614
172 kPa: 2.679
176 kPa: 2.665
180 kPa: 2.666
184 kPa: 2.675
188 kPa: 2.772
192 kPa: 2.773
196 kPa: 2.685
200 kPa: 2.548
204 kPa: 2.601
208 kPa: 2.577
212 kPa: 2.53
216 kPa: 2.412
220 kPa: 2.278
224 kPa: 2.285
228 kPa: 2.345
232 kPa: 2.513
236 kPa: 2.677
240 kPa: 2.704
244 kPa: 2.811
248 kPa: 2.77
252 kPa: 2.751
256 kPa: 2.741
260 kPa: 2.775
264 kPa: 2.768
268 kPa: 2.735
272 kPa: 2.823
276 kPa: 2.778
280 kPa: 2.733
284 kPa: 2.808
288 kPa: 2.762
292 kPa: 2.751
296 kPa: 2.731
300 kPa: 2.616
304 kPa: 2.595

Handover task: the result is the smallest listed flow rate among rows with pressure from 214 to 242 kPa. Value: 2.278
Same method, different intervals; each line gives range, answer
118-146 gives 2.188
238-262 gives 2.704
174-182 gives 2.665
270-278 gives 2.778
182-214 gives 2.53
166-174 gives 2.614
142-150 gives 2.353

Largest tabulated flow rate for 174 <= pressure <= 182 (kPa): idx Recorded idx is 2.666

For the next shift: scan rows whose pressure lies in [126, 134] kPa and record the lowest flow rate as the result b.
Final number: 2.238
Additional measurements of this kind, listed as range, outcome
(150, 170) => 2.093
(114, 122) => 2.439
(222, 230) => 2.285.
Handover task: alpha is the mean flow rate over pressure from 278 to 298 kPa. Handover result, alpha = 2.76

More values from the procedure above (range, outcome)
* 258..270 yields 2.76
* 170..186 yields 2.67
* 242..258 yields 2.77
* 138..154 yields 2.34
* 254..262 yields 2.76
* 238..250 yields 2.76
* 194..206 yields 2.61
